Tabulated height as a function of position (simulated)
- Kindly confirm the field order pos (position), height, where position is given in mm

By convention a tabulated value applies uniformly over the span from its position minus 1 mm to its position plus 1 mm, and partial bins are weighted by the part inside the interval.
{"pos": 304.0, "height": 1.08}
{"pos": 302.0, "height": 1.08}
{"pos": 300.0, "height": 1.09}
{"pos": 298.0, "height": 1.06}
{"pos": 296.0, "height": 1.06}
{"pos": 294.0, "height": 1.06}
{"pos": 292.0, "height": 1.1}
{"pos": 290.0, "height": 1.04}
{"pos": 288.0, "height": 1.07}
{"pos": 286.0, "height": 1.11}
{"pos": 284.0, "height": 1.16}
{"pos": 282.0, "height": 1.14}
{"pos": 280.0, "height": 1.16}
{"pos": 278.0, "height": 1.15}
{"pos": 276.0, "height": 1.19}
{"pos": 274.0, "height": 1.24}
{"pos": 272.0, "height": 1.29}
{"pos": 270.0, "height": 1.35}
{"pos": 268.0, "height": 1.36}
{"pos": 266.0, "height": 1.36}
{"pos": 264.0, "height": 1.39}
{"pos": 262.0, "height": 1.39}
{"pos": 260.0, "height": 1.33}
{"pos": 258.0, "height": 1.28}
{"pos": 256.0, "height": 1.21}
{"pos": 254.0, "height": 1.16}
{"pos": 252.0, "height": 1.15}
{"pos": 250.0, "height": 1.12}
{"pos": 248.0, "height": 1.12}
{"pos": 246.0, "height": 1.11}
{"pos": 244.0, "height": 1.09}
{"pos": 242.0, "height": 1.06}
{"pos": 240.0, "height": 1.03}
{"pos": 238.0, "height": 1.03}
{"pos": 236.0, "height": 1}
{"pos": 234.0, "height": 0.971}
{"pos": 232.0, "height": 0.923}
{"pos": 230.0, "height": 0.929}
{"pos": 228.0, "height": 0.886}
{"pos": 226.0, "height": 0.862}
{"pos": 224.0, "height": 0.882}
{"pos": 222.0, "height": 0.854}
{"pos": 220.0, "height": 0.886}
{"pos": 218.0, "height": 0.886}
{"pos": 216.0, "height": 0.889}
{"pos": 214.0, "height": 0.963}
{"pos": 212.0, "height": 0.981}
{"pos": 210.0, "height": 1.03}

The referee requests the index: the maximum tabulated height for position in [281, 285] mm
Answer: 1.16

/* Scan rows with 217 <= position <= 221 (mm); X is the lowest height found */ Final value 0.886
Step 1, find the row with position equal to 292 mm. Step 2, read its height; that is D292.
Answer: 1.1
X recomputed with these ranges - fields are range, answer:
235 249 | 1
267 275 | 1.24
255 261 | 1.21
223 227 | 0.862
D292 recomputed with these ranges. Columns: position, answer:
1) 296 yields 1.06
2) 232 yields 0.923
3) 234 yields 0.971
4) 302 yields 1.08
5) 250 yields 1.12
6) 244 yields 1.09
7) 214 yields 0.963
